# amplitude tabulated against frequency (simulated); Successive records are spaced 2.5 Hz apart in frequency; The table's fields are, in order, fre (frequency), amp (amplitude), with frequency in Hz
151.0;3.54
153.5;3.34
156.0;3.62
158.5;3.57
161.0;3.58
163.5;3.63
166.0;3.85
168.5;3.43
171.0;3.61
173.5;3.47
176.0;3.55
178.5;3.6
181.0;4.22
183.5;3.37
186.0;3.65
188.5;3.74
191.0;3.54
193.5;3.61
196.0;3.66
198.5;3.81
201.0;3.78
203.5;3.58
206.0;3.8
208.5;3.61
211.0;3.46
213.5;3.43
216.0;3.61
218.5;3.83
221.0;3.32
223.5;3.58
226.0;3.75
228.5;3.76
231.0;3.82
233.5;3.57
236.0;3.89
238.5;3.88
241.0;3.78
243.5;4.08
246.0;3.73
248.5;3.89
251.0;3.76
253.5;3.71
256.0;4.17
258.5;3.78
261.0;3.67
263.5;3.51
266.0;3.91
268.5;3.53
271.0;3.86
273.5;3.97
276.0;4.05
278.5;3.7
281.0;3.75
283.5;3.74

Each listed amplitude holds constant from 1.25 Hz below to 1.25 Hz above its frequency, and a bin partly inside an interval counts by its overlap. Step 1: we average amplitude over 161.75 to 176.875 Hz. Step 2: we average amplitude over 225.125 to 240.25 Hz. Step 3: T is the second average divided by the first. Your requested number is 1.05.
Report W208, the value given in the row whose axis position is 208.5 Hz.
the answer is 3.61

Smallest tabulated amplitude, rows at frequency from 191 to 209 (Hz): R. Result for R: 3.54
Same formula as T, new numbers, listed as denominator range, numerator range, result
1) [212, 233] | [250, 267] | 1.04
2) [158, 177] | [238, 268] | 1.06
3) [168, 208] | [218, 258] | 1.03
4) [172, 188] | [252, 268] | 1.04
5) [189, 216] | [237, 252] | 1.06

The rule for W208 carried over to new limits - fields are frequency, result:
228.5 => 3.76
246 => 3.73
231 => 3.82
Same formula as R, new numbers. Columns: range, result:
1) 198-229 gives 3.32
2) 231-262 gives 3.57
